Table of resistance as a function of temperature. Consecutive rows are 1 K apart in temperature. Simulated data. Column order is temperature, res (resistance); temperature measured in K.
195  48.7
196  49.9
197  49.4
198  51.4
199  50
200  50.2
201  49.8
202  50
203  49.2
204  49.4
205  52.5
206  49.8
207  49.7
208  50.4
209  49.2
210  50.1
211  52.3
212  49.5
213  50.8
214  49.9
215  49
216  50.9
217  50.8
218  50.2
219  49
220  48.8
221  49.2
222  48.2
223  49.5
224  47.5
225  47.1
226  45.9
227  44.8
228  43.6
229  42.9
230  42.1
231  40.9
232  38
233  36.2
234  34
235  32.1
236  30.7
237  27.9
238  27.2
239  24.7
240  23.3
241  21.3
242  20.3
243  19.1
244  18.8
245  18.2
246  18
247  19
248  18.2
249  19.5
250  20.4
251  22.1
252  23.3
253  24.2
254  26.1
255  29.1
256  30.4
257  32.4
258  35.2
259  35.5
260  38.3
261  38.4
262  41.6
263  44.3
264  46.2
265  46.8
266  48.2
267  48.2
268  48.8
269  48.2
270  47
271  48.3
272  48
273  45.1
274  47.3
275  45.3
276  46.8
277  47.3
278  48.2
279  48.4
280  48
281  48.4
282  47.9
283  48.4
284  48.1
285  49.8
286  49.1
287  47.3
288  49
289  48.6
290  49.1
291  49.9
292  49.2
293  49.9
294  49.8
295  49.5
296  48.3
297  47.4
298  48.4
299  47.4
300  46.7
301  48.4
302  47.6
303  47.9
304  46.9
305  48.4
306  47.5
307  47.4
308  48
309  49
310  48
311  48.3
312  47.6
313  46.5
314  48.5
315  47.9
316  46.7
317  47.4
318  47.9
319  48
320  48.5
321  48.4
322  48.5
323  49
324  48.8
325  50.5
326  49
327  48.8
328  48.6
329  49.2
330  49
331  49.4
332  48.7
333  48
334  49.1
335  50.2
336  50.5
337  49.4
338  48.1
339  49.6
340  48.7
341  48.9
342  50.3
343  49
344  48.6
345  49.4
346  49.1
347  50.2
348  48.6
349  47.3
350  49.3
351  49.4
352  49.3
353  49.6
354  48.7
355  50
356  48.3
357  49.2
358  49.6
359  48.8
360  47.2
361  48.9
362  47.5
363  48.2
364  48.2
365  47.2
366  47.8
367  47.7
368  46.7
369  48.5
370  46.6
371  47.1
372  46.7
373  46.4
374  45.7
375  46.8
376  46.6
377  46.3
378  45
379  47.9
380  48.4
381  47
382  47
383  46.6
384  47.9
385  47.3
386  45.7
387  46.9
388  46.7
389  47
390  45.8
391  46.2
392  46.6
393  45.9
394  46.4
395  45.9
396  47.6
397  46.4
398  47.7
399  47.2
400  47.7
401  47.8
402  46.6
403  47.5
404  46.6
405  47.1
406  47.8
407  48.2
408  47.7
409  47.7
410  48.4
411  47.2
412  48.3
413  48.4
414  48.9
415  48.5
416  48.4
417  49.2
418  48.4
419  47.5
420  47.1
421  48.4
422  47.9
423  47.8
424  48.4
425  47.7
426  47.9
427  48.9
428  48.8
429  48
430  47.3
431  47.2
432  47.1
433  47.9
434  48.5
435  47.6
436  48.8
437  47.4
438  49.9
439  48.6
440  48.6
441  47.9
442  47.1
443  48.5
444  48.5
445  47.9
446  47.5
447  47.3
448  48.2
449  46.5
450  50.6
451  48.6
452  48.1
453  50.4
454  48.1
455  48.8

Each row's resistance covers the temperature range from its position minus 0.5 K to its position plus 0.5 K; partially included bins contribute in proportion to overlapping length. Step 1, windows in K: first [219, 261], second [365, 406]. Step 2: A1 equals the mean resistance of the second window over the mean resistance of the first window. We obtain 1.45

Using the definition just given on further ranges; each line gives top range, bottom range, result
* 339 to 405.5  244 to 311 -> 1.13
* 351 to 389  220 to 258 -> 1.51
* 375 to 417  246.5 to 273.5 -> 1.31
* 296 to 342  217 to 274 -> 1.34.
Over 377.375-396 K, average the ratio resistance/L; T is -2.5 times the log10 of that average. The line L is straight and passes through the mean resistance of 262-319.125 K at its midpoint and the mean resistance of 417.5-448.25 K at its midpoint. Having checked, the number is 0.03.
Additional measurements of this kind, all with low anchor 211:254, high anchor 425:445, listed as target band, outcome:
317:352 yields -0.17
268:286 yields -0.24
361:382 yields -0.07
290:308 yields -0.21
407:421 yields -0.03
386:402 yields -0.03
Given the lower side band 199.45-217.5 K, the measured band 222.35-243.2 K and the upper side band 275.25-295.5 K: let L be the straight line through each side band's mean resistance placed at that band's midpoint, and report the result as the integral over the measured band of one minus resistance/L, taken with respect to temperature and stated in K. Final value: 5.96 K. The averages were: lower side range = 50.2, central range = 35.5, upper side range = 48.6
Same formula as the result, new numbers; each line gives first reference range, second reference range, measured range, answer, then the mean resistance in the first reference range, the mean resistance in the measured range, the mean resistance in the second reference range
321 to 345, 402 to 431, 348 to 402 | 1.2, 49.1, 47.4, 48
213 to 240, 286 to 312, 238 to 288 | 9.5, 42.2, 36.9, 48.3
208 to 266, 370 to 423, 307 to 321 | -2.0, 36.8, 47.9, 47.2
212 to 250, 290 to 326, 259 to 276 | -1.3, 36.4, 45.4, 48.3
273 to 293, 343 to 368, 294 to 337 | 0.0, 48.2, 48.4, 48.6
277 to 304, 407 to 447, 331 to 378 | -0.1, 48.4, 48.4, 48.1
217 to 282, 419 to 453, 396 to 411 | -0.4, 37.6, 47.5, 48.1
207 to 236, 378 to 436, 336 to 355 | -0.9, 46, 49.1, 47.5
